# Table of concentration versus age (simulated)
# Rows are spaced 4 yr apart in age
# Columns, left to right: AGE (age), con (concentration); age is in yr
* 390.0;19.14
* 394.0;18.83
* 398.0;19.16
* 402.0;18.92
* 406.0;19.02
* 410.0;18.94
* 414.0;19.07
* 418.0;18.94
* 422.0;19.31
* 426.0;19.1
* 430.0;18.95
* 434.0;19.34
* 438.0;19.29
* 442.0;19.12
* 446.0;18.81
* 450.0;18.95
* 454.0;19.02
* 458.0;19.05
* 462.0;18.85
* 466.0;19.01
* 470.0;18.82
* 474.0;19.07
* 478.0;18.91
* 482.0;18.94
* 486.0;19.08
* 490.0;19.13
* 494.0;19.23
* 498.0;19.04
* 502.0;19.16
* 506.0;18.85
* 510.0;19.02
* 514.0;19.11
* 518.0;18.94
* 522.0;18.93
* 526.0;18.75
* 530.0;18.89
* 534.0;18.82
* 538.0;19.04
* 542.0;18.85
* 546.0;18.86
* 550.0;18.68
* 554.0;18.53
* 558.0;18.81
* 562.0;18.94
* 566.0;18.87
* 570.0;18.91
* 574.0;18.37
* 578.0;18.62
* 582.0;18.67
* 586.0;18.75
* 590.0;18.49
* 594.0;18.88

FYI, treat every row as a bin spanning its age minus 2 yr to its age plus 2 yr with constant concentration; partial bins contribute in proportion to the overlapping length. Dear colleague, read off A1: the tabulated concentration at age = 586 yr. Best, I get 18.75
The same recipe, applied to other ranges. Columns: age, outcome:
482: 18.94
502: 19.16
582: 18.67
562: 18.94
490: 19.13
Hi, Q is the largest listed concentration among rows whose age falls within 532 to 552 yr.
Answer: 19.04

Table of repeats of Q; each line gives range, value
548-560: 18.81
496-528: 19.16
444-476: 19.07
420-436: 19.34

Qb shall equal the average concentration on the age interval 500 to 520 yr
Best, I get 19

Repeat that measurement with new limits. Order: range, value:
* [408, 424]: 19.1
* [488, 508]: 19.1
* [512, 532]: 18.9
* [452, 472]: 18.9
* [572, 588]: 18.6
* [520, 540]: 18.9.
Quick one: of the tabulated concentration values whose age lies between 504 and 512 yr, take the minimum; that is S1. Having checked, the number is 18.85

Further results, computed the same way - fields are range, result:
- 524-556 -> 18.53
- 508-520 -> 18.94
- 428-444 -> 18.95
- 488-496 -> 19.13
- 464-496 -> 18.82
